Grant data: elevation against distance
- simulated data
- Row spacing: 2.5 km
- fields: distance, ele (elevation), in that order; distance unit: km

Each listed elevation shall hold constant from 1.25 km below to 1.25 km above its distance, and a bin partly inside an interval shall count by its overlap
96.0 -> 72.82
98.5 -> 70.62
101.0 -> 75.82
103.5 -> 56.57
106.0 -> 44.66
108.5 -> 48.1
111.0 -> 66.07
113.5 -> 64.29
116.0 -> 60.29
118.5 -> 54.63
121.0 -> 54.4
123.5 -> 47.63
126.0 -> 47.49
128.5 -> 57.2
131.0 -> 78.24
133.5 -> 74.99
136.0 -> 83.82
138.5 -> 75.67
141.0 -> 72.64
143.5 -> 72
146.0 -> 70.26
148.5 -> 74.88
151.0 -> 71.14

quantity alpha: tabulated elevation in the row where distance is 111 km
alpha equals 66.07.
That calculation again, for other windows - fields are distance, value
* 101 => 75.82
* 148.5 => 74.88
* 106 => 44.66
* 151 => 71.14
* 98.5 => 70.62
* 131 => 78.24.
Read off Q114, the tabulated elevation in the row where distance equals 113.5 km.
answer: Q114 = 64.29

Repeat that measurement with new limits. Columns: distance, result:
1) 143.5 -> 72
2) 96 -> 72.82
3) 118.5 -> 54.63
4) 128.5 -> 57.2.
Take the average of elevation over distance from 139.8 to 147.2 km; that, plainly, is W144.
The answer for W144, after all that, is 71.6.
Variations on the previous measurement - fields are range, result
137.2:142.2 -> 74.3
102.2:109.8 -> 50.1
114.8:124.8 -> 54.2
